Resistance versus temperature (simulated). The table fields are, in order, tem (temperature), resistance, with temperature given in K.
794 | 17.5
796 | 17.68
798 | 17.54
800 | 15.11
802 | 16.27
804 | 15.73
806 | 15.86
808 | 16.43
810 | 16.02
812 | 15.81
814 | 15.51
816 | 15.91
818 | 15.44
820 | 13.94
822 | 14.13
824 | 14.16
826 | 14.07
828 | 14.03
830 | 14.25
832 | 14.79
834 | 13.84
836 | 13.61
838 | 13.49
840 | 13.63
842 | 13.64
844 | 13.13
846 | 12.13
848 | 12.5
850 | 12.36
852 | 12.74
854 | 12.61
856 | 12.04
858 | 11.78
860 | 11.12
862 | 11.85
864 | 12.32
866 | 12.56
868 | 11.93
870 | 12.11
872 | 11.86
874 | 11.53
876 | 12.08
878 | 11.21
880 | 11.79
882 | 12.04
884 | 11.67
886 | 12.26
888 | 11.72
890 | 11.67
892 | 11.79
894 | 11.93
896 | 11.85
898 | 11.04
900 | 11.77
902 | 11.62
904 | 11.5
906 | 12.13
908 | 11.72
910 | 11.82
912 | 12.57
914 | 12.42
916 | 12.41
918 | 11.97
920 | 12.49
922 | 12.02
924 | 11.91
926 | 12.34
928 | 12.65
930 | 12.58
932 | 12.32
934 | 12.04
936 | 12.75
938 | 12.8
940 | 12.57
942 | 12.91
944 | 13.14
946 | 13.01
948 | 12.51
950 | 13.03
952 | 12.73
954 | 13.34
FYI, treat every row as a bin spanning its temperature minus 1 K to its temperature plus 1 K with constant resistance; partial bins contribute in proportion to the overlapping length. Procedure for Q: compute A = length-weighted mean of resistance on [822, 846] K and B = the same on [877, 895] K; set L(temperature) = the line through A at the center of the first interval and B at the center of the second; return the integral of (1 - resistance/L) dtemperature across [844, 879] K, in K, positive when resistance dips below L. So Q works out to 1.83 K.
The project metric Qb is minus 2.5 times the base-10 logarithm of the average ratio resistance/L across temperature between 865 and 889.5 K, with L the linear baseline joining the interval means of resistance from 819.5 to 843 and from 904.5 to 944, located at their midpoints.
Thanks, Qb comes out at 0.11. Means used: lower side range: 14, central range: 11.9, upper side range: 12.3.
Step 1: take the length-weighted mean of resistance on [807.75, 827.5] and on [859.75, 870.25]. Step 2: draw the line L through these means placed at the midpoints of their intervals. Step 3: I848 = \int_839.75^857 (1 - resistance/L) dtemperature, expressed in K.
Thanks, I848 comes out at 0.5 K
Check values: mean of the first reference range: 15.1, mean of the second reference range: 12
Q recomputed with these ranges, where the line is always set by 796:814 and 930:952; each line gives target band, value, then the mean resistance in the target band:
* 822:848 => 2.9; 13.7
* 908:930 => 1.7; 12.2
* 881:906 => 3.9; 11.8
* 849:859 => 1.7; 12.3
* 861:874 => 2.2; 12.1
